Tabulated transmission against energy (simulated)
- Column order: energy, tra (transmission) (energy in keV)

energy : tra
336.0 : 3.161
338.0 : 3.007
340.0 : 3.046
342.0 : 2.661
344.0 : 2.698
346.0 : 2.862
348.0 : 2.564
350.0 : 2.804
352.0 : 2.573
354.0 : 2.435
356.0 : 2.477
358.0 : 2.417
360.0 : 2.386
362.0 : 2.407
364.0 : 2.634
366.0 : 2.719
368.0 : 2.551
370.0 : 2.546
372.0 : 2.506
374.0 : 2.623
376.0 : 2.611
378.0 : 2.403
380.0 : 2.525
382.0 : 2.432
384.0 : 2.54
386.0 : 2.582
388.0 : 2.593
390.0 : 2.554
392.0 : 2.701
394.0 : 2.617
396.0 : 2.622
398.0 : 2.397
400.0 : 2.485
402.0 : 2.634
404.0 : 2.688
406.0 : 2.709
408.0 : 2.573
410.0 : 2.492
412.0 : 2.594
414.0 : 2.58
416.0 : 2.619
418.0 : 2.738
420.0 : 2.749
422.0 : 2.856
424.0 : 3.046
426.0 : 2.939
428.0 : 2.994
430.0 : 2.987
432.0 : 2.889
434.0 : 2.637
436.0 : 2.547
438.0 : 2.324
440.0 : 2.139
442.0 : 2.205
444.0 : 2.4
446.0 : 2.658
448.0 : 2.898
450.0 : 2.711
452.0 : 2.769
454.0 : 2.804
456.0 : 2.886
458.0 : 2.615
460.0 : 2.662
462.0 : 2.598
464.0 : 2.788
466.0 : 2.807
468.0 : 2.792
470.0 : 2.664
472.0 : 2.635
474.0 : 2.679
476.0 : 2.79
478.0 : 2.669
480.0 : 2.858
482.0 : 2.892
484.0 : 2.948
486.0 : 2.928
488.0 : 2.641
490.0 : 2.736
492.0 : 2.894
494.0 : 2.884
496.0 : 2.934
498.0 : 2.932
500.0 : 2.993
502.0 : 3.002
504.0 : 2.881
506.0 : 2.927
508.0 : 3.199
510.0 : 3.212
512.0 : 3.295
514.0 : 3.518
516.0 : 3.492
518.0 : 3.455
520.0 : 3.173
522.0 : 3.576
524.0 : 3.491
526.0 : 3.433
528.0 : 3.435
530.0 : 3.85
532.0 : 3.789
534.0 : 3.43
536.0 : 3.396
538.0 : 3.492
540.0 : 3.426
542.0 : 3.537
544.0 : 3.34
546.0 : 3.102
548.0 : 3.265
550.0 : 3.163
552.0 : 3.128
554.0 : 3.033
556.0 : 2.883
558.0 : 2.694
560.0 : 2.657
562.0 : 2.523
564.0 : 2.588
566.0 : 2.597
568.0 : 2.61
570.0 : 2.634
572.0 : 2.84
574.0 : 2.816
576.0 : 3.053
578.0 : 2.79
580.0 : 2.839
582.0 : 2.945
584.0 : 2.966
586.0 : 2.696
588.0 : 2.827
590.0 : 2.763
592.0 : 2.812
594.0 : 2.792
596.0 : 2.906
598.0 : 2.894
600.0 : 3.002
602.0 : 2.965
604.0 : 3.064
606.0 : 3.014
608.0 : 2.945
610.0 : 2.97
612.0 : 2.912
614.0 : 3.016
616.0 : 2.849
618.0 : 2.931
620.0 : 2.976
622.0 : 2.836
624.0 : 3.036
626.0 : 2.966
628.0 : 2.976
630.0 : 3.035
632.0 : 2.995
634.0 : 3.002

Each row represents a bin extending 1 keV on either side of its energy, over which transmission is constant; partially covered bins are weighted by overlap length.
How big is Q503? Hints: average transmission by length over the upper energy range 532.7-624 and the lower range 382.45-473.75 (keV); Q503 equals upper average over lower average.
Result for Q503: 1.11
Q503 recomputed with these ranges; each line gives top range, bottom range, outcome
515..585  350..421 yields 1.22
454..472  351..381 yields 1.08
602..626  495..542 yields 0.89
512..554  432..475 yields 1.29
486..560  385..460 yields 1.21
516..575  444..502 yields 1.13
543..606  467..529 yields 0.95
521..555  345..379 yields 1.33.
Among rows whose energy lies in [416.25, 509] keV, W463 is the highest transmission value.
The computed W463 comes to 3.199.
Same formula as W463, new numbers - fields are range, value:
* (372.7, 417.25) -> 2.709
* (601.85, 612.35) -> 3.064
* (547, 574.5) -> 3.265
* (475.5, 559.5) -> 3.85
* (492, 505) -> 3.002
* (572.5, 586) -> 3.053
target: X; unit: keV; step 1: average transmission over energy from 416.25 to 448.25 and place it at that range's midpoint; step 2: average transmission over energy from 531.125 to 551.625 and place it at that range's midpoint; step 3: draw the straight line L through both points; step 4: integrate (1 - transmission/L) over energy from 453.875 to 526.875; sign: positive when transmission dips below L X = 2.3 keV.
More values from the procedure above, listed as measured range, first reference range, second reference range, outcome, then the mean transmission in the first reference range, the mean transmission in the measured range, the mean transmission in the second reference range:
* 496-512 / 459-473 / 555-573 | -2.0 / 2.71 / 3.03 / 2.67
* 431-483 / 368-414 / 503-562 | 4.1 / 2.56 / 2.67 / 3.27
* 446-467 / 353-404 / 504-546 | 1.7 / 2.54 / 2.75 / 3.4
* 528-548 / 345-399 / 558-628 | -5.0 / 2.56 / 3.47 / 2.85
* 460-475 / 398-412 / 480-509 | 0.6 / 2.58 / 2.71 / 2.91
